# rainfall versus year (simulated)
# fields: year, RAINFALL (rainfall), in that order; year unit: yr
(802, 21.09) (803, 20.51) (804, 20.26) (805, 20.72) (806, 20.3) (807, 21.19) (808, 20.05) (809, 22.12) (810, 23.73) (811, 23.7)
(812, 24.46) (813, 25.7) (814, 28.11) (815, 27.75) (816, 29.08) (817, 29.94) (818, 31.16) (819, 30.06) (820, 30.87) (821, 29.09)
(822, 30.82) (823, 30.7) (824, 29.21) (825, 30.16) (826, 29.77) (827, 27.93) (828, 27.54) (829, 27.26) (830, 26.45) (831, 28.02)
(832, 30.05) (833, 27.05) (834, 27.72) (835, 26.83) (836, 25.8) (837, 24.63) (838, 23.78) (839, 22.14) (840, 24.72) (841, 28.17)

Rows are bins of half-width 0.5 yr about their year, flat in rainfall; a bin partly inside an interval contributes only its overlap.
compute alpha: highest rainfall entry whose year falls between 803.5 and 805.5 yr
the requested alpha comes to 20.72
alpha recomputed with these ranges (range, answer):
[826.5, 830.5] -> 27.93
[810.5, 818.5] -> 31.16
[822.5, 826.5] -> 30.7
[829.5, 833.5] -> 30.05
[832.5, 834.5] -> 27.72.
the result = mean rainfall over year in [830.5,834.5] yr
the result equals 28.2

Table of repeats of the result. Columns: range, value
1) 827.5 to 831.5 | 27.3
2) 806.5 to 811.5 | 22.2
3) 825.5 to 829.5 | 28.1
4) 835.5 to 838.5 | 24.7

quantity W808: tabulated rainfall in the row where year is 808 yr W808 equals 20.05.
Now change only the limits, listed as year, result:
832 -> 30.05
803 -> 20.51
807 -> 21.19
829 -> 27.26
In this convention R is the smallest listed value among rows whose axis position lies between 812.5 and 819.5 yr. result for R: 25.7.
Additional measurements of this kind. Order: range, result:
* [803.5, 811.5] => 20.05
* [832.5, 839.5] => 22.14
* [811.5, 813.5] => 24.46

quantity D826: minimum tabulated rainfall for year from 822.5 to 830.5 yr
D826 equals 26.45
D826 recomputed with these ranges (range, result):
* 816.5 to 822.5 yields 29.09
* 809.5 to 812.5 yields 23.7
